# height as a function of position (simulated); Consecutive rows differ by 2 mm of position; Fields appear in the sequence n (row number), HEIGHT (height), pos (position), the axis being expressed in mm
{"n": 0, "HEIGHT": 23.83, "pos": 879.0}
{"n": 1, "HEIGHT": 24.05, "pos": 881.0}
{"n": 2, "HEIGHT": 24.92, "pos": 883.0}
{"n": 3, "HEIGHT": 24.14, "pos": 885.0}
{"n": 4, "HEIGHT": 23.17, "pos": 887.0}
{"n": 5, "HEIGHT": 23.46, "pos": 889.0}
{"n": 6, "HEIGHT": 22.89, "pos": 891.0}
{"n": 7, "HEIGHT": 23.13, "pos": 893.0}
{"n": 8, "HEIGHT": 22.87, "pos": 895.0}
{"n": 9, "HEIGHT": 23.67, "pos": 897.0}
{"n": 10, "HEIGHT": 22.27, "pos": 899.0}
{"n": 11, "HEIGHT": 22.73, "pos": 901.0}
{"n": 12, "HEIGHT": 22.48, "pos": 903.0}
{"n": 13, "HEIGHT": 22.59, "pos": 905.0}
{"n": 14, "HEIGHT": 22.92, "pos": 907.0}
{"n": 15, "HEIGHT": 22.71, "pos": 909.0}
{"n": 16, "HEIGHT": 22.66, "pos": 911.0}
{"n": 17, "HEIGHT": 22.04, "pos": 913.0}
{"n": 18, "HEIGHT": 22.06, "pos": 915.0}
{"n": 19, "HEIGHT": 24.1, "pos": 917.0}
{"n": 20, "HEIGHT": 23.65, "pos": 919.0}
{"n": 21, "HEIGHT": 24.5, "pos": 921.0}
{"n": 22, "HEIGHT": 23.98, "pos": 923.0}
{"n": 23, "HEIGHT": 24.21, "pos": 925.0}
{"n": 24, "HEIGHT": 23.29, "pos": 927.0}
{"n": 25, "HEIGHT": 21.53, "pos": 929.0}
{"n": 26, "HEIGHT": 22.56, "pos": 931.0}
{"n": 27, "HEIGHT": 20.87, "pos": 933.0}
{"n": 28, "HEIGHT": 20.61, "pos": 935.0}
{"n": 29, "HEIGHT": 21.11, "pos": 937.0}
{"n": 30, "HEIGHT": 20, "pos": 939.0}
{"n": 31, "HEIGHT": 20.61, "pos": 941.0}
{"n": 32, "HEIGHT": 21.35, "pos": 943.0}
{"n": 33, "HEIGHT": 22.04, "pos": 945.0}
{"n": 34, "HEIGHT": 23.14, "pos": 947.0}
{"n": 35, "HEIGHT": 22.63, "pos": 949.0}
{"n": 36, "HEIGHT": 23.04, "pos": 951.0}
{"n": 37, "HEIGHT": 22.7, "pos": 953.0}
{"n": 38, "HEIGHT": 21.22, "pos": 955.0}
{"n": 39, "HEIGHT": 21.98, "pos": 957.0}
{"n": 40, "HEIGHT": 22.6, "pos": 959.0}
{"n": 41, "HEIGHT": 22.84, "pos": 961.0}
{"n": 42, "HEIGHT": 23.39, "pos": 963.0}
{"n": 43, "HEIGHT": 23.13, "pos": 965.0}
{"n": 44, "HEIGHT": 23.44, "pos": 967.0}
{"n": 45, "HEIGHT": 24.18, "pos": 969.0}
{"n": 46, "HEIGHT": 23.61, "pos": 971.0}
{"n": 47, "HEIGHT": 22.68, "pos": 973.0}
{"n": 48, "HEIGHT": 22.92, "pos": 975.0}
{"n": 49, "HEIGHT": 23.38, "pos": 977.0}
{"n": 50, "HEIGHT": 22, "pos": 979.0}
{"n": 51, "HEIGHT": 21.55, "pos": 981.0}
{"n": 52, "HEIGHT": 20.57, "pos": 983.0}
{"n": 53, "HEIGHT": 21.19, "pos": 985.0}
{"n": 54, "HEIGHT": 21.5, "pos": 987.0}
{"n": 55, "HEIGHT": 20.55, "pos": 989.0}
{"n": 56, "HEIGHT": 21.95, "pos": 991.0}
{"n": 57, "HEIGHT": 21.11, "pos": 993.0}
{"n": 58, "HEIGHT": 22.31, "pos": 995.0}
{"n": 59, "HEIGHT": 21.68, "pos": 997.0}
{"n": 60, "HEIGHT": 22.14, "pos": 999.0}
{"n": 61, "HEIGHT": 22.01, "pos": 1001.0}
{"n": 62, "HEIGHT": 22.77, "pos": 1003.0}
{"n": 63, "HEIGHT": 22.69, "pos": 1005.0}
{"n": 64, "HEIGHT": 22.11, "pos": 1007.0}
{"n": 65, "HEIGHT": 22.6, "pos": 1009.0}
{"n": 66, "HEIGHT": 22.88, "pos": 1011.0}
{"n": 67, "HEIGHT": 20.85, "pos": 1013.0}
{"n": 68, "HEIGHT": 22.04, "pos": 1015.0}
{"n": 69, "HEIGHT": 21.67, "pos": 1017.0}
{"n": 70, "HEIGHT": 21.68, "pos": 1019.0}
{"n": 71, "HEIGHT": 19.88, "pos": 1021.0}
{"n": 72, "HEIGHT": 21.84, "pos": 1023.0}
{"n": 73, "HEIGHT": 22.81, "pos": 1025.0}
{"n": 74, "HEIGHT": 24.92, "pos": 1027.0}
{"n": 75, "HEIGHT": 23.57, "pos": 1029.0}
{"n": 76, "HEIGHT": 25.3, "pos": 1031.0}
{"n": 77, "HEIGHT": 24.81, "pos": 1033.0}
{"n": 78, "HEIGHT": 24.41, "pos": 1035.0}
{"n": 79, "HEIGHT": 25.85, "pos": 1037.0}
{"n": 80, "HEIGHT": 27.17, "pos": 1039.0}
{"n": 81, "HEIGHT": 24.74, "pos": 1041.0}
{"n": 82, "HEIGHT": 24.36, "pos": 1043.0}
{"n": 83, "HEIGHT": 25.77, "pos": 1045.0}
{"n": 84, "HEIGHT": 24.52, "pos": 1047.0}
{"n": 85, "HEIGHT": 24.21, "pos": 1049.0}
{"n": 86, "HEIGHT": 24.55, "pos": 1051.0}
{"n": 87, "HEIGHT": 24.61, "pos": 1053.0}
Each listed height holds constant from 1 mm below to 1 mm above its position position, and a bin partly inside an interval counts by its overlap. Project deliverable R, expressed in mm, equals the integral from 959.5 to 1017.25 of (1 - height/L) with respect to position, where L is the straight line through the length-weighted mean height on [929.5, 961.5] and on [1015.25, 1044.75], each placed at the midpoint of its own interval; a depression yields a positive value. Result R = 1.3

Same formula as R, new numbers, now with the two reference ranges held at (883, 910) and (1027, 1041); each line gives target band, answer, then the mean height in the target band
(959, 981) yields 1.0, 23.1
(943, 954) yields 0.6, 22.6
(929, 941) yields 1.3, 21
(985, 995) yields 1.3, 21.4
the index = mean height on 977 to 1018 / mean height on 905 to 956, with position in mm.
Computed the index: 1.0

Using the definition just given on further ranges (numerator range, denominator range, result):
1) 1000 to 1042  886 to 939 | 1.02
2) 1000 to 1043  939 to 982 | 1.03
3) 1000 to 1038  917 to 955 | 1.02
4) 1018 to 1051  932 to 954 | 1.11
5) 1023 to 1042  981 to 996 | 1.16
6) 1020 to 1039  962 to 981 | 1.03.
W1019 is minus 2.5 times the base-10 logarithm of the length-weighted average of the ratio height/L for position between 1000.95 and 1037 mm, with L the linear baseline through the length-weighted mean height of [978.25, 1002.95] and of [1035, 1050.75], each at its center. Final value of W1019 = 0.03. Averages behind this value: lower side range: 21.6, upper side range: 25.1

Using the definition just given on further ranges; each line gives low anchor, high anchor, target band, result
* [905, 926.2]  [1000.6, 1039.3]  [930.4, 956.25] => 0.07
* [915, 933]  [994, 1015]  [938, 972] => 0.02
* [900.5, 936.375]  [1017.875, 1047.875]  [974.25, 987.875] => 0.08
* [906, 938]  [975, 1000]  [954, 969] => -0.03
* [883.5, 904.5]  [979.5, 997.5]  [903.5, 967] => -0.01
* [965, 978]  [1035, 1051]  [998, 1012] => 0.08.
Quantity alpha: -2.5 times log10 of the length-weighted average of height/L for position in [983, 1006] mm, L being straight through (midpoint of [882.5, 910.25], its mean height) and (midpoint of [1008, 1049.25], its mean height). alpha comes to 0.083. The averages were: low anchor 23.1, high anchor 23.6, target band 21.8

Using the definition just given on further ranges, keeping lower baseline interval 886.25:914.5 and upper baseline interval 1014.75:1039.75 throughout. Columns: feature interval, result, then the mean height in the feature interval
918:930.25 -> -0.03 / 23.5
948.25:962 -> 0.03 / 22.4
